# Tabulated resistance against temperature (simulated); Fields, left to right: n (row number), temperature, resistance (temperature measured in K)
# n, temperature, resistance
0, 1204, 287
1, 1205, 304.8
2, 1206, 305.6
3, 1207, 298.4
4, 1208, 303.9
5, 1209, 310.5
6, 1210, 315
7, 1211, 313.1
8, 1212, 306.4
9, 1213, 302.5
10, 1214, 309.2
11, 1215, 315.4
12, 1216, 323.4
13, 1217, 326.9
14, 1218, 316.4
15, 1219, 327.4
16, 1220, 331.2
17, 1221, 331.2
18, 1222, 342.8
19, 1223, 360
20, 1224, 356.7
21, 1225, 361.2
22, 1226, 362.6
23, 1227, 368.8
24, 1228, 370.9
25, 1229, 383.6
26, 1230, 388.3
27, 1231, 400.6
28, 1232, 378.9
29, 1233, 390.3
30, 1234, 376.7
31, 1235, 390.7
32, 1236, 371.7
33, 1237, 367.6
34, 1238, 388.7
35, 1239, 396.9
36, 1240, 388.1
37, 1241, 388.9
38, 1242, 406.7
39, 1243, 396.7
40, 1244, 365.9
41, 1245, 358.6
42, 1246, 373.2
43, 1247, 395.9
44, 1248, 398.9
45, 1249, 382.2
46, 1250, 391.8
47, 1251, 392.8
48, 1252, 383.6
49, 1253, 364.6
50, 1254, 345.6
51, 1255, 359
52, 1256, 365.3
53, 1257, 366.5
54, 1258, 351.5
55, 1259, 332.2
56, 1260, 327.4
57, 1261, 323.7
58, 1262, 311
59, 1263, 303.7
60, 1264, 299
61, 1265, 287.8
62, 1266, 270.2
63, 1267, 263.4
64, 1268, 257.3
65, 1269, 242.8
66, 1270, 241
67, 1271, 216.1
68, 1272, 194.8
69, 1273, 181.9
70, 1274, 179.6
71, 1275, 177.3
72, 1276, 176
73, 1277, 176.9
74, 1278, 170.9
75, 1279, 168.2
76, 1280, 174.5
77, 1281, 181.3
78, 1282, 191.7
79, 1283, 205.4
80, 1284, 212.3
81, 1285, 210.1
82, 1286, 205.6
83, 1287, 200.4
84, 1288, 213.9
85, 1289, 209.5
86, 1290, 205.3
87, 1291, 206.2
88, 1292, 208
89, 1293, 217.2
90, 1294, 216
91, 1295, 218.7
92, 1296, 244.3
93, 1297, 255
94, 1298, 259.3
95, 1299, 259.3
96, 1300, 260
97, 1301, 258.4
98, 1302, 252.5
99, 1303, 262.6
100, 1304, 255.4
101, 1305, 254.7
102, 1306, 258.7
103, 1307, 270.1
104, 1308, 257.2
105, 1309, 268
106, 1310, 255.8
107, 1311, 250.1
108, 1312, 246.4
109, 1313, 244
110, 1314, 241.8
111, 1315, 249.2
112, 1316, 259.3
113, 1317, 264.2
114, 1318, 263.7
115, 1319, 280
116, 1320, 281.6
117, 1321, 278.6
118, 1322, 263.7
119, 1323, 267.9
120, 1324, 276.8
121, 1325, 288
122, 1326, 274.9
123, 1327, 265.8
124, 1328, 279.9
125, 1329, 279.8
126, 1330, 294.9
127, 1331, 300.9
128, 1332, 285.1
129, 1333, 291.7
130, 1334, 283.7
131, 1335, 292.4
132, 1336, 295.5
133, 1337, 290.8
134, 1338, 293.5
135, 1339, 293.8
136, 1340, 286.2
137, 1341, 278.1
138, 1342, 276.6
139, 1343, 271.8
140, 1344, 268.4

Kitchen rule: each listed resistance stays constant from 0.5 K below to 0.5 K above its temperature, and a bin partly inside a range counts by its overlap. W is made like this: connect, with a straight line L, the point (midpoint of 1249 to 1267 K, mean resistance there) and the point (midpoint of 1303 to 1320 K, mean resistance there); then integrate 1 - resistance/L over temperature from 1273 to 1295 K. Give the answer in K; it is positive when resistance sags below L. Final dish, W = 7.6 K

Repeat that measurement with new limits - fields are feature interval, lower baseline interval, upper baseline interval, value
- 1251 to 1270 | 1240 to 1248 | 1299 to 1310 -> 1.7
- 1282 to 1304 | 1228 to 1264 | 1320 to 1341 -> 6.4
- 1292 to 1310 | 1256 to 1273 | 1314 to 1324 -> 1.5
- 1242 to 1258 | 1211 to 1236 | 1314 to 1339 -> -2.1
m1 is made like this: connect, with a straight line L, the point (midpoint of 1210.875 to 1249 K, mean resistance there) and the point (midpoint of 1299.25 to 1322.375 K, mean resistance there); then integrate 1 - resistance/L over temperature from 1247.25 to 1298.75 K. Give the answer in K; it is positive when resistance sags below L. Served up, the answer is 8.4 K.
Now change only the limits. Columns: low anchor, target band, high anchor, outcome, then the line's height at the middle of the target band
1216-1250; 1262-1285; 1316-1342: 7.9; 333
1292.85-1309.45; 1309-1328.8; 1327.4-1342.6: 0.4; 271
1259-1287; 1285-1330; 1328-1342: 2.1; 262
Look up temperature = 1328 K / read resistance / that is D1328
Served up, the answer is 279.9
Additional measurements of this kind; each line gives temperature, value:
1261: 323.7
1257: 366.5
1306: 258.7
